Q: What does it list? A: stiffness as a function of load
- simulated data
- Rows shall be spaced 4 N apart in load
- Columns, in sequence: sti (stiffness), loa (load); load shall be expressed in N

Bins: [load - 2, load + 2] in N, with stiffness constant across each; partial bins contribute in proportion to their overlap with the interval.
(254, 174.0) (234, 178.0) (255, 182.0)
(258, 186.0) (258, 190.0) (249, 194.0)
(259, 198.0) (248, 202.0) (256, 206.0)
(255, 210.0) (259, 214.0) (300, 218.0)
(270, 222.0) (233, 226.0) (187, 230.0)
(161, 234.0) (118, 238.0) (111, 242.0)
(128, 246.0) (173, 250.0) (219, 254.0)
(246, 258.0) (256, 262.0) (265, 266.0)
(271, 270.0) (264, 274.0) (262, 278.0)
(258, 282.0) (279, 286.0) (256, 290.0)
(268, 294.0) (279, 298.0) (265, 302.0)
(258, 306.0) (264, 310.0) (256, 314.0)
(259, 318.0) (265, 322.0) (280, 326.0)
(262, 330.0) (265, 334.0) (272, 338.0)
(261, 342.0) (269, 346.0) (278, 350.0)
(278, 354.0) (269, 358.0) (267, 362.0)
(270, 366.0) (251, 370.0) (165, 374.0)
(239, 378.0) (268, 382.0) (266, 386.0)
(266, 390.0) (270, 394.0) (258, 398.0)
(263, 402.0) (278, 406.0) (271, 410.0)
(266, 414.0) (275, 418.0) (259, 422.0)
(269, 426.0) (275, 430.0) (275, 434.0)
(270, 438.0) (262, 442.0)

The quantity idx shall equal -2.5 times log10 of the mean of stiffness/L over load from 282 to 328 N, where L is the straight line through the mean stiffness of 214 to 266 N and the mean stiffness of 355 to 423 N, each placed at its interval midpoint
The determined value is -0.16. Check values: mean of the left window 205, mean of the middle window 266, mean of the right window 259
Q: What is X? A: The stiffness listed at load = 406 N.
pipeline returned 278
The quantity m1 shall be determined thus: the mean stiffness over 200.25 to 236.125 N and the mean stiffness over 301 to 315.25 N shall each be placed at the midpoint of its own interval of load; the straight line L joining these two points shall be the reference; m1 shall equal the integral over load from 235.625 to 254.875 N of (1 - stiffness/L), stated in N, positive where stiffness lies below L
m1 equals 7.9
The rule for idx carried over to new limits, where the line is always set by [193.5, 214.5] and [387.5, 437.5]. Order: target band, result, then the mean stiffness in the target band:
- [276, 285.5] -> -0.01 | 263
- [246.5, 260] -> 0.26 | 203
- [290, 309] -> -0.02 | 266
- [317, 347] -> -0.01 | 267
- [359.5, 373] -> 0.04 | 256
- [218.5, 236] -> 0.16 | 220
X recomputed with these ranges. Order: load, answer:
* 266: 265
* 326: 280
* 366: 270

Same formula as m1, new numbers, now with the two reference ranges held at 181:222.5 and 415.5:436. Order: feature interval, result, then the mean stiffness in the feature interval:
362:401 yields 2.5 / 252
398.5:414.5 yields 0.1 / 269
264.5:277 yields -0.1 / 266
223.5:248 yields 9.7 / 159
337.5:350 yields -0.1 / 268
